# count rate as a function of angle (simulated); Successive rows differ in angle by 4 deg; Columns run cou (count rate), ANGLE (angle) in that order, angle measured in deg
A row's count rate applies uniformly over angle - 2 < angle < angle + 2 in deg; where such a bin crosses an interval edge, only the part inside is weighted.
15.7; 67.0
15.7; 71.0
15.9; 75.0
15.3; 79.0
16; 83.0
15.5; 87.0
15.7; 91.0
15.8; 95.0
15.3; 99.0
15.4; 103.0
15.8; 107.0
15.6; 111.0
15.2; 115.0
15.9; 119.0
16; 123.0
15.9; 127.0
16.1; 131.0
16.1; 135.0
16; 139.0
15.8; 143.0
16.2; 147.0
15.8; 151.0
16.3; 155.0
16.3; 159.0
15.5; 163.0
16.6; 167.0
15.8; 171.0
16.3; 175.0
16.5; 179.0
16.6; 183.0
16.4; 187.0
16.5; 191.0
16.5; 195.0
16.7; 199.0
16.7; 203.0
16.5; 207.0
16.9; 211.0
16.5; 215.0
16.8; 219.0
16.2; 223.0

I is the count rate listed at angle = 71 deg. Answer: 15.7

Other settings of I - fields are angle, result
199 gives 16.7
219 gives 16.8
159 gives 16.3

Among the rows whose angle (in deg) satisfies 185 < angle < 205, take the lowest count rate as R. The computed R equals 16.4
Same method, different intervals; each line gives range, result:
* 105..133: 15.2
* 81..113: 15.3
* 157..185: 15.5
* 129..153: 15.8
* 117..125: 15.9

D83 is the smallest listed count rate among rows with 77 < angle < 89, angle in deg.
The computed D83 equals 15.3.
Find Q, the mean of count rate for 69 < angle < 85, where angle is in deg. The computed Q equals 15.7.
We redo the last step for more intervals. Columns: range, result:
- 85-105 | 15.5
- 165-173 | 16.2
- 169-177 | 16.1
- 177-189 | 16.5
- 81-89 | 15.8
